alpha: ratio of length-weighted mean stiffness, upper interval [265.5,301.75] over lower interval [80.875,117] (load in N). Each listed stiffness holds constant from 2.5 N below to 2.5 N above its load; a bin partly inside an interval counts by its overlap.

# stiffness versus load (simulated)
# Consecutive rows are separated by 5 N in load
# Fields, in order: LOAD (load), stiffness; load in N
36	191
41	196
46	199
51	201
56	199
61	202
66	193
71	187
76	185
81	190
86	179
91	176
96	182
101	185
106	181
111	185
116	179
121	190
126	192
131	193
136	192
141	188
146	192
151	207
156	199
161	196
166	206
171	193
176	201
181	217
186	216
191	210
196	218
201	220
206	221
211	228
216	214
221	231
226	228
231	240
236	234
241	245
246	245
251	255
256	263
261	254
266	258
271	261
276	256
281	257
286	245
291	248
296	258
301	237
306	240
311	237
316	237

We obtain 1.4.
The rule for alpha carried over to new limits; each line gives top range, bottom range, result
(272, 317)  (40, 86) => 1.27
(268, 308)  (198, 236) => 1.11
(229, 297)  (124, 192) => 1.26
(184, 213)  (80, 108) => 1.20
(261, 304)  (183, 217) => 1.16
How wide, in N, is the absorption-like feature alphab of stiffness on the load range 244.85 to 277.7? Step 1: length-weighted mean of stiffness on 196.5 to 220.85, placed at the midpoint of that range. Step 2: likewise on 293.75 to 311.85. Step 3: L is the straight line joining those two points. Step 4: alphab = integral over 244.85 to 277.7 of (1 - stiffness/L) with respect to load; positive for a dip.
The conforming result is -3.2 N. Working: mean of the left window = 222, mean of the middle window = 256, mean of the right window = 243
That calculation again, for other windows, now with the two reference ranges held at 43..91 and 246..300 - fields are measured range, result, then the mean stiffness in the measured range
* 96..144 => 4.8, 187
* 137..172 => 3.4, 197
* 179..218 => 2.3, 218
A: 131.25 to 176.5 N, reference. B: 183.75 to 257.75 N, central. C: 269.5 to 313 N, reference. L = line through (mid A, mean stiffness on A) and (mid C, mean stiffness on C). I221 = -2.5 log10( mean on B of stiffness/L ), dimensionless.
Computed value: -0.04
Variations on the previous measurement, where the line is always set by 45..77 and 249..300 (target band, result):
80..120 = 0.135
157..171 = 0.127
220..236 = 0.040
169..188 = 0.107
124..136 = 0.119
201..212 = 0.062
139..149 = 0.147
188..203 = 0.083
